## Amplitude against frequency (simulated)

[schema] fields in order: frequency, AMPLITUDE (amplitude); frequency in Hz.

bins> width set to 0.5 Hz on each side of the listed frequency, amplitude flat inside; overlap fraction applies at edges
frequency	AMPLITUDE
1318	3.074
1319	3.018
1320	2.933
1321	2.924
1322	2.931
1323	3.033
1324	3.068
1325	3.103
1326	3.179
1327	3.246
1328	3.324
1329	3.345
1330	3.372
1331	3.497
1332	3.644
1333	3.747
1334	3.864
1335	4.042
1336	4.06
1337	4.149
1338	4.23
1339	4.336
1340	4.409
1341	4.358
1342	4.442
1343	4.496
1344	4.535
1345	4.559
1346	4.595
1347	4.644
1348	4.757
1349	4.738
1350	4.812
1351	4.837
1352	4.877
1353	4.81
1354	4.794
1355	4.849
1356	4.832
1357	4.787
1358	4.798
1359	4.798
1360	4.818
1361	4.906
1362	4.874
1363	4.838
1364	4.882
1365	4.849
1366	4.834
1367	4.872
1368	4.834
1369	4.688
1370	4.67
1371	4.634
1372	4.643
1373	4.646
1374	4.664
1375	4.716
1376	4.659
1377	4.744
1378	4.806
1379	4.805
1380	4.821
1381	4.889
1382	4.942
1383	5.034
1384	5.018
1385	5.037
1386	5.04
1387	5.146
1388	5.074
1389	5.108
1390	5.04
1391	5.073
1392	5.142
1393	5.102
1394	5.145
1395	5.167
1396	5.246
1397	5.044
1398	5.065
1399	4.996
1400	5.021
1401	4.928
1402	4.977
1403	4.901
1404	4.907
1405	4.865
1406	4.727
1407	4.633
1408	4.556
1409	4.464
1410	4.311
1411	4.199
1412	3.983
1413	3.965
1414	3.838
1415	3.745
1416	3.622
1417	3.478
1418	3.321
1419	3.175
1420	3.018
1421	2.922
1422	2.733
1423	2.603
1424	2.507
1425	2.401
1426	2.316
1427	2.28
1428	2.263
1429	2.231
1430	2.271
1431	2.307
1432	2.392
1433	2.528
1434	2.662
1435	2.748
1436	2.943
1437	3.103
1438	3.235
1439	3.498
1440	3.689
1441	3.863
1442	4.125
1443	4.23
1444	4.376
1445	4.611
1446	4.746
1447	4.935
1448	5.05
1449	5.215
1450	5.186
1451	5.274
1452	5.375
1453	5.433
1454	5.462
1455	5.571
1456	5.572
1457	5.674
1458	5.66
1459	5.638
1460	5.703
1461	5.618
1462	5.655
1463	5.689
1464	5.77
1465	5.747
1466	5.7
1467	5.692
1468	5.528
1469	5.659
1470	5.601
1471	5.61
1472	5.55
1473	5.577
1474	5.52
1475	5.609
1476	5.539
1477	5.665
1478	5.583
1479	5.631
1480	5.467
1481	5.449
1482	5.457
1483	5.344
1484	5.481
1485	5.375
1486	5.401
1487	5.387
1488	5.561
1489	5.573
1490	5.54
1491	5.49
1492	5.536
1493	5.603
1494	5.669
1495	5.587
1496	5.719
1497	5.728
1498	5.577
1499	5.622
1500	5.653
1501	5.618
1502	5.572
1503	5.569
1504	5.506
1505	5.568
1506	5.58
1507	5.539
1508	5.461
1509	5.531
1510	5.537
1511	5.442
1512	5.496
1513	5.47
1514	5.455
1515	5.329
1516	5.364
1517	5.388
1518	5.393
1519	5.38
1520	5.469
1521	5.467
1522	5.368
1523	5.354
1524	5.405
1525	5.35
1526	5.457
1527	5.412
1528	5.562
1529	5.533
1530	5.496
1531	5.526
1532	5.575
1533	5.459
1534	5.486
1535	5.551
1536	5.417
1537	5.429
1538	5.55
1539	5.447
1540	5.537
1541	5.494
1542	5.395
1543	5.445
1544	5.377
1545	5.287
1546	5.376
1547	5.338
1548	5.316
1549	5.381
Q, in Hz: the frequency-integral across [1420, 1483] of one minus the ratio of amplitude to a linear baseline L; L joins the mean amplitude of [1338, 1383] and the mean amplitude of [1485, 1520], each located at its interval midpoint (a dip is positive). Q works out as 9.25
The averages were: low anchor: 4.73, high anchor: 5.52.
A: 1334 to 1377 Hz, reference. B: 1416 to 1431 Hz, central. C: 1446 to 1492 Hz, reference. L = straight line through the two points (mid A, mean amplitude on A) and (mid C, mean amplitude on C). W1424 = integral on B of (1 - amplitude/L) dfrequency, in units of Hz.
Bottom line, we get 7.2 Hz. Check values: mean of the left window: 4.65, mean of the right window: 5.51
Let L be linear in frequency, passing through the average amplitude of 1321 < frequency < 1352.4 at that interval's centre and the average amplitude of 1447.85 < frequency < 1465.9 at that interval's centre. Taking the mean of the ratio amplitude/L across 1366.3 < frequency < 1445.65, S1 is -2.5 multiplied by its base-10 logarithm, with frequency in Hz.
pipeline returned 0.165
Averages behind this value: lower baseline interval 3.99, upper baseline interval 5.53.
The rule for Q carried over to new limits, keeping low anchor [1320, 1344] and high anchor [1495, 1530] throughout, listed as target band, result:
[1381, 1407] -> -4.3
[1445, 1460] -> -1.3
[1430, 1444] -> 4.6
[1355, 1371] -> -3.3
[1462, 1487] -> -2.2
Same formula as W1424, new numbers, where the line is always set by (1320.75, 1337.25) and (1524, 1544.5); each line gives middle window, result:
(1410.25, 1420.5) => 1.5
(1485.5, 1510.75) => -2.2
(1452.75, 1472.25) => -3.6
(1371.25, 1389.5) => -4.3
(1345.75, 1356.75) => -3.4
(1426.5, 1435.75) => 4.2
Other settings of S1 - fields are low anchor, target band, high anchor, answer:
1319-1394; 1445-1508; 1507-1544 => -0.072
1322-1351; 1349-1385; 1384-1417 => -0.112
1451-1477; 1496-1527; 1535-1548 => 0.001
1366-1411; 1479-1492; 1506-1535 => -0.034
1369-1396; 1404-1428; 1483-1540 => 0.384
